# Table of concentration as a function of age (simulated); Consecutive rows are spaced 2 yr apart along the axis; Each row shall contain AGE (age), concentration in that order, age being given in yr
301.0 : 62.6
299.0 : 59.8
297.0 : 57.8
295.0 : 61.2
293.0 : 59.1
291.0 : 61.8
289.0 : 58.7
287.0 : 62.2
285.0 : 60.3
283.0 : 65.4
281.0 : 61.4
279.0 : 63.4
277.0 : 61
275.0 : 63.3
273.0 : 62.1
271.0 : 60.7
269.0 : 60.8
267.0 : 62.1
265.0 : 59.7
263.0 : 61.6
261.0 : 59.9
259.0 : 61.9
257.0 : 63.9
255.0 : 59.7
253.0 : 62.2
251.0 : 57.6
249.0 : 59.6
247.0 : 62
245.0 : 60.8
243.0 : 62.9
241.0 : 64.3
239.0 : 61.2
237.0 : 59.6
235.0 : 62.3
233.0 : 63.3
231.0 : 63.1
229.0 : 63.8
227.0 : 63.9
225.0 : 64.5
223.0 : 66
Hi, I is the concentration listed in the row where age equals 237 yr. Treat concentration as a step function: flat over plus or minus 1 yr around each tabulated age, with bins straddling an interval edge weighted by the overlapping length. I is 59.6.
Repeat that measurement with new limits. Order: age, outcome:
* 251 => 57.6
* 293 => 59.1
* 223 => 66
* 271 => 60.7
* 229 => 63.8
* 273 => 62.1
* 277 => 61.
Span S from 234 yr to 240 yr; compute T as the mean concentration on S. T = 61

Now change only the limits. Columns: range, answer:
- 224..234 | 63.7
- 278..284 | 63.4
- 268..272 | 60.8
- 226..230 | 63.8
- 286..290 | 60.5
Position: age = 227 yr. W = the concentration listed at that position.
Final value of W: 63.9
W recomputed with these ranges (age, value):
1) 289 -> 58.7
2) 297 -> 57.8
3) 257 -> 63.9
